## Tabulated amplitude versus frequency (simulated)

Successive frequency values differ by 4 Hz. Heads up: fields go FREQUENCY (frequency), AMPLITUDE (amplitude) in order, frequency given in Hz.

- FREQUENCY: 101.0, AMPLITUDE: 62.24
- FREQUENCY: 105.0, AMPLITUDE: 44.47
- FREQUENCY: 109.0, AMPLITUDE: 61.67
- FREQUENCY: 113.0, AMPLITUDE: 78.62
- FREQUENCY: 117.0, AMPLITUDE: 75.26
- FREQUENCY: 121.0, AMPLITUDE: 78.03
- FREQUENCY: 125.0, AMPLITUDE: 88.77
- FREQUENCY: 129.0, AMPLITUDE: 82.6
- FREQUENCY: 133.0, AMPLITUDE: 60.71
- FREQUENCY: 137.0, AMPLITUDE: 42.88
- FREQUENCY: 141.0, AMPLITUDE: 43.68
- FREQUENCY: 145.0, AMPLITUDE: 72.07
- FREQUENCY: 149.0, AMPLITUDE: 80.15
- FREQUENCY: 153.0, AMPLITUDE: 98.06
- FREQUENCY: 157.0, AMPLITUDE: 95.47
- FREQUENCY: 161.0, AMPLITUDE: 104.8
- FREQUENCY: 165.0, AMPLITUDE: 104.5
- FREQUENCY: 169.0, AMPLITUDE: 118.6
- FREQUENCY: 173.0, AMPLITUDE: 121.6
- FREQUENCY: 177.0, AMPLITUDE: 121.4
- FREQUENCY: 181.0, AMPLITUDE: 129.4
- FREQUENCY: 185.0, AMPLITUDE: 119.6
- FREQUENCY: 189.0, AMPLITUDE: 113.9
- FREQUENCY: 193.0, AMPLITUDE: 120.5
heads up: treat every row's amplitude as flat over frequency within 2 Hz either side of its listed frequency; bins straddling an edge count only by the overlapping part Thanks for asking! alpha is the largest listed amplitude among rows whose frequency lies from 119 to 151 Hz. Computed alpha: 88.77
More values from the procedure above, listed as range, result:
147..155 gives 98.06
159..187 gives 129.4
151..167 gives 104.8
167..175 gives 121.6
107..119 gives 78.62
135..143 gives 43.68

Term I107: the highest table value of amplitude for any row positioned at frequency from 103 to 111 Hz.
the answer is 61.67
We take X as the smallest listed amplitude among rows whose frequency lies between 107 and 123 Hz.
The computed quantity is 61.67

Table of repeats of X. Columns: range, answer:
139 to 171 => 43.68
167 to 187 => 118.6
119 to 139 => 42.88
